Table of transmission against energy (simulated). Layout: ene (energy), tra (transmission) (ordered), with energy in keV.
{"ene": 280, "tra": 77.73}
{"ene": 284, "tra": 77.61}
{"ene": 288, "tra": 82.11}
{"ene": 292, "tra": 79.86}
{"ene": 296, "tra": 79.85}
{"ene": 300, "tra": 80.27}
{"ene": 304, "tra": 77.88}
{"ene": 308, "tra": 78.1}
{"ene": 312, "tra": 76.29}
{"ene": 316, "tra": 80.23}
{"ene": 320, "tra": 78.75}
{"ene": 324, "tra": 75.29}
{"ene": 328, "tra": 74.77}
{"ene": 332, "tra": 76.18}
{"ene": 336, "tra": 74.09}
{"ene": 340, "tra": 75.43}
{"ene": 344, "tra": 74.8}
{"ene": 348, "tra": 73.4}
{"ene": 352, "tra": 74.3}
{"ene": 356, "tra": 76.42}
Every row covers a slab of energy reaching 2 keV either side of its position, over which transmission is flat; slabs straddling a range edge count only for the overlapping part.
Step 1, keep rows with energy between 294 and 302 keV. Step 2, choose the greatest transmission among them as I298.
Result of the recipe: 80.27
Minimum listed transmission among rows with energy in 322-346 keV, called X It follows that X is 74.09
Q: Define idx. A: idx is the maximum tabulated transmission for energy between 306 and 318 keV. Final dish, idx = 80.23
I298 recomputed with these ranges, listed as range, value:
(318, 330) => 78.75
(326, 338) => 76.18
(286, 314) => 82.11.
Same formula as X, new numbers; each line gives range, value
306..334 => 74.77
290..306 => 77.88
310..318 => 76.29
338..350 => 73.4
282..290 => 77.61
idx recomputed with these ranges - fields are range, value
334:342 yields 75.43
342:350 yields 74.8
